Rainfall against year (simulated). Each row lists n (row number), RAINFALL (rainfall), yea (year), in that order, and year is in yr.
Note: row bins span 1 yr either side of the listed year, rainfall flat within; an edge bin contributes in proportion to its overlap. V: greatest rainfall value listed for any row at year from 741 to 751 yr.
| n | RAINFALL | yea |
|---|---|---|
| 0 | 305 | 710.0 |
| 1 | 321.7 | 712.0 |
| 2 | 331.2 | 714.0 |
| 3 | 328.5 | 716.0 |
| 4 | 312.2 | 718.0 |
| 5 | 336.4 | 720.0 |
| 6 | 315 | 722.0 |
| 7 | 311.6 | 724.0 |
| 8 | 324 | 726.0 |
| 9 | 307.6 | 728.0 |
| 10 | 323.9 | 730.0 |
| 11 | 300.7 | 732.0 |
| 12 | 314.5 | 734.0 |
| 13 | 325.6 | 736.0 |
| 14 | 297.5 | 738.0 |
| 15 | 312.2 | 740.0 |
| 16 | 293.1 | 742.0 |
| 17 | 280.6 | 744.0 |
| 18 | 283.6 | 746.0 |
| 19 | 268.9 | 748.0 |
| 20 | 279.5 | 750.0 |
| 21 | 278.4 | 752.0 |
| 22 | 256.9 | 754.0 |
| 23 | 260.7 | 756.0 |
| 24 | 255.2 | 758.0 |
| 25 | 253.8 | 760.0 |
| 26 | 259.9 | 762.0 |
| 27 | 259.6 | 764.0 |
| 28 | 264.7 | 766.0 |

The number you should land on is 293.1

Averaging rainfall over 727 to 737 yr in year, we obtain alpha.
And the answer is 314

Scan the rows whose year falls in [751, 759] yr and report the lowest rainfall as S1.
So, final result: 255.2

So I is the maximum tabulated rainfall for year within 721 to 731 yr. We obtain 324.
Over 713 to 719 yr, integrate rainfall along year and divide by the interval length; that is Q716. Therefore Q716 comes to 324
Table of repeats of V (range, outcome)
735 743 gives 325.6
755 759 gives 260.7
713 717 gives 331.2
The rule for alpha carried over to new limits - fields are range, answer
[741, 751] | 281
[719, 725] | 321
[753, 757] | 259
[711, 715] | 326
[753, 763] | 257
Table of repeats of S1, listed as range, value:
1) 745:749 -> 268.9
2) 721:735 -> 300.7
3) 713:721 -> 312.2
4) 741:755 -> 256.9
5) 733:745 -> 280.6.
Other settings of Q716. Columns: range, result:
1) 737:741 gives 305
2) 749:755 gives 272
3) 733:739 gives 313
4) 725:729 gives 316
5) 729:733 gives 312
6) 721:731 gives 316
